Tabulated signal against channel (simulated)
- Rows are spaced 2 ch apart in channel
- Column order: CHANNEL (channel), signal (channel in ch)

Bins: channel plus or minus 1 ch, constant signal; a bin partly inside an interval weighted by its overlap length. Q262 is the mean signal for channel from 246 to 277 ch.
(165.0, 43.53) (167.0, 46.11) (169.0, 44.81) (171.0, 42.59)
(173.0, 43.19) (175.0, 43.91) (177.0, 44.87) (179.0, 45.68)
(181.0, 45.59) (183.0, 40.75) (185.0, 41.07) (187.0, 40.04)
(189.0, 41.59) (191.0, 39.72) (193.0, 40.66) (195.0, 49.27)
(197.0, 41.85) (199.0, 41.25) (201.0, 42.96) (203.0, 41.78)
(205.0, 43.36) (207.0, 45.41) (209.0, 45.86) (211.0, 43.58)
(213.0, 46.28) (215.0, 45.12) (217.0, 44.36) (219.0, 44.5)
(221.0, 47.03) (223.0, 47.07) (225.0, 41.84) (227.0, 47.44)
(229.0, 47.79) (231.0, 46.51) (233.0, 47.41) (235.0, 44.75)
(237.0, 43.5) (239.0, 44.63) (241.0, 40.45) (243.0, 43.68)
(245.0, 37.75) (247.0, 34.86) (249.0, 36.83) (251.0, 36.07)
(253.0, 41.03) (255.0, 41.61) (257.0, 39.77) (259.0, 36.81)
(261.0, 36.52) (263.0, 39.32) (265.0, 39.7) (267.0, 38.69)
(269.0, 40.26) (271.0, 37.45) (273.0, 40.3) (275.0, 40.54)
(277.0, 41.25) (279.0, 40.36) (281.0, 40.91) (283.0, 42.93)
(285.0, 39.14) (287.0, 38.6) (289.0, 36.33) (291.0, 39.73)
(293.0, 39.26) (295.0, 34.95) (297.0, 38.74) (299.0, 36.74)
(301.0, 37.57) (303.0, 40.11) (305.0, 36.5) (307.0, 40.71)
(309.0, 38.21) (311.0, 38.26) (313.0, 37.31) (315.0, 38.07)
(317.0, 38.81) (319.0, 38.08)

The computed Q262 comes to 38.7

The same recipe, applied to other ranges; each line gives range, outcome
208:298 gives 41.4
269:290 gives 39.8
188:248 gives 43.7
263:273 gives 39.2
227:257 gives 42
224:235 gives 46.1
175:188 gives 43.1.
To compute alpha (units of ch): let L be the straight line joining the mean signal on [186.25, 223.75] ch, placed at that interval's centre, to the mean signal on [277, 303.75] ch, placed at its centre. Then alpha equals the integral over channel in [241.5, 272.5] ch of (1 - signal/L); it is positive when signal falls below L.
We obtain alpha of 1.6 ch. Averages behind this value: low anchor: 43.8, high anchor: 39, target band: 38.7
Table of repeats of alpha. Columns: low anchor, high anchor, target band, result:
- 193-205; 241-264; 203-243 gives -3.7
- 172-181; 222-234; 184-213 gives 1.6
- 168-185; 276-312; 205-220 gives -0.9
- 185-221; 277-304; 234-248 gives 0.0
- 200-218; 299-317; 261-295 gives 0.6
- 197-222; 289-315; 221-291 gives 0.2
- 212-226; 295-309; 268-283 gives 0.0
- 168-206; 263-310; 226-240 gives -1.7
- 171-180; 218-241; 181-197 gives 0.9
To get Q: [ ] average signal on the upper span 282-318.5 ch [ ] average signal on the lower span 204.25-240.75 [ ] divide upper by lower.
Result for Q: 0.85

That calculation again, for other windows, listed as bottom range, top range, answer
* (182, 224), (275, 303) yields 0.90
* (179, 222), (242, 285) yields 0.91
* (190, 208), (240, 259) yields 0.91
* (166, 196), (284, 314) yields 0.88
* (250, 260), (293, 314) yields 0.97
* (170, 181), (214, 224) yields 1.03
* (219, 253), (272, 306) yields 0.91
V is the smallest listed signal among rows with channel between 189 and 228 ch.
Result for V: 39.72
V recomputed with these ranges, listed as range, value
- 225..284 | 34.86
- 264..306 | 34.95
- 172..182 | 43.19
